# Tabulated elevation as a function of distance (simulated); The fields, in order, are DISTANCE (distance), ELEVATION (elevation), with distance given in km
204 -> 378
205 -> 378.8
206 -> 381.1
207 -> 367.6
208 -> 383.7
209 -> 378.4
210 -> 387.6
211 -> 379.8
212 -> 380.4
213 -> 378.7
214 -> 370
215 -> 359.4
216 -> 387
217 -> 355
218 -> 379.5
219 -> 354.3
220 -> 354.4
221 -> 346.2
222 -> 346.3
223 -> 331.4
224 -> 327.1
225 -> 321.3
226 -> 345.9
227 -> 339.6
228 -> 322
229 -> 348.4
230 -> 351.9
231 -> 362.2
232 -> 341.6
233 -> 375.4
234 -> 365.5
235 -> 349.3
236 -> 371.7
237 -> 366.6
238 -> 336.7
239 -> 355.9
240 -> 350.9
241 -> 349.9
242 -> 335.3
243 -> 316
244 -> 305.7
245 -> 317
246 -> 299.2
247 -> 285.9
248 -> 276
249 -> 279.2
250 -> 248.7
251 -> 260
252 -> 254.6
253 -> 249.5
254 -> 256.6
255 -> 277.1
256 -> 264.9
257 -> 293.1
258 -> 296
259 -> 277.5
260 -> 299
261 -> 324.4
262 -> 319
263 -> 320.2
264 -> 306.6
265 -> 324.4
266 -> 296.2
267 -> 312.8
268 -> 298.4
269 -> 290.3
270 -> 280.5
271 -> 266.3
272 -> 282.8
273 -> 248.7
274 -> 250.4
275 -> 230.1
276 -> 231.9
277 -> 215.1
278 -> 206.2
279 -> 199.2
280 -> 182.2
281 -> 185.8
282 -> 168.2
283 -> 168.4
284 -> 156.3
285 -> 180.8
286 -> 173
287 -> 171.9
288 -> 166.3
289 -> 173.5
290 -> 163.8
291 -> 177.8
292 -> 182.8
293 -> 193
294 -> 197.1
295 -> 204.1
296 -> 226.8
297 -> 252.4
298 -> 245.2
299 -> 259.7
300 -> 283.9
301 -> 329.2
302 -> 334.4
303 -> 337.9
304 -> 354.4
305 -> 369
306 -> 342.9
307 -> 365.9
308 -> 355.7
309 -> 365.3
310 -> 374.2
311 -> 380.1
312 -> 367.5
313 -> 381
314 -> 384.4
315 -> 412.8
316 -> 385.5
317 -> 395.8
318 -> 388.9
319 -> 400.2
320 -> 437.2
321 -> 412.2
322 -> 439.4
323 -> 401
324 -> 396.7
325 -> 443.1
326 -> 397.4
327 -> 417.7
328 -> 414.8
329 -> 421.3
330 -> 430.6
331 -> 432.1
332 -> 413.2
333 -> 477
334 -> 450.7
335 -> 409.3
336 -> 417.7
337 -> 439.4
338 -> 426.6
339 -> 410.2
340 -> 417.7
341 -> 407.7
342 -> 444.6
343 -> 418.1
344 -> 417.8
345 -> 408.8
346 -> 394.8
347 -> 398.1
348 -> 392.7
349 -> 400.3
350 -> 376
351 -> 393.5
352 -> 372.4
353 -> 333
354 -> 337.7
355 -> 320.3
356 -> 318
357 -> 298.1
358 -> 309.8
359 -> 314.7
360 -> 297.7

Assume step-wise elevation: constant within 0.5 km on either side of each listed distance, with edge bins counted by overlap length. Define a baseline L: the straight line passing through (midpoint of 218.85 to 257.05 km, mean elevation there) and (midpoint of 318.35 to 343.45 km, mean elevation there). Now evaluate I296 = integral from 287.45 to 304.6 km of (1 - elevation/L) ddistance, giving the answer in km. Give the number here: 6.5 km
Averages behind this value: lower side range 321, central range 241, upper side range 423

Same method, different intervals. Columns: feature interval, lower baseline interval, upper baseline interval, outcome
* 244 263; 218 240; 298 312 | 3.4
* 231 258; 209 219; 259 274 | 1.5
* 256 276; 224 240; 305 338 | 4.4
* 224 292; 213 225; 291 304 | 6.8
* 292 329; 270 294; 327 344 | -3.0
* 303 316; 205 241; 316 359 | 0.6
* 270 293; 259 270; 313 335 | 9.2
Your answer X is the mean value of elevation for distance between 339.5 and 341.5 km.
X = 413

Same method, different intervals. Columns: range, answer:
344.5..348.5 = 399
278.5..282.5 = 184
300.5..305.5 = 345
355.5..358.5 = 309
